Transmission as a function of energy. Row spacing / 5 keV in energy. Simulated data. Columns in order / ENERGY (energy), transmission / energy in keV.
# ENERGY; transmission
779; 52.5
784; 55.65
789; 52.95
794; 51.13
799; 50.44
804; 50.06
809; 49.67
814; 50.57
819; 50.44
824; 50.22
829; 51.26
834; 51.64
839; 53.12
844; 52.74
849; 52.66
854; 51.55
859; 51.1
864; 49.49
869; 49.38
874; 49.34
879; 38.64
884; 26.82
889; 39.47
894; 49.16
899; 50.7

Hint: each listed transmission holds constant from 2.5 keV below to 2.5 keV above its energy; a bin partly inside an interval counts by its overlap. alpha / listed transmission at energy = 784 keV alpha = 55.65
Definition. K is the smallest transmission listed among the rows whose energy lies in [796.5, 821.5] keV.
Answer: 49.67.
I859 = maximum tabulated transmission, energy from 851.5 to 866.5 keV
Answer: 51.55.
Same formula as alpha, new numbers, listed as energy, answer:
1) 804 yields 50.06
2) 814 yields 50.57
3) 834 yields 51.64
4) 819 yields 50.44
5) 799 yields 50.44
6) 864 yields 49.49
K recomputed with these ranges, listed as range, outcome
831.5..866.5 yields 49.49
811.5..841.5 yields 50.22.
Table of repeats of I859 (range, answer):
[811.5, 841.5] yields 53.12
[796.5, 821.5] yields 50.57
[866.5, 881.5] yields 49.38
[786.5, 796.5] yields 52.95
